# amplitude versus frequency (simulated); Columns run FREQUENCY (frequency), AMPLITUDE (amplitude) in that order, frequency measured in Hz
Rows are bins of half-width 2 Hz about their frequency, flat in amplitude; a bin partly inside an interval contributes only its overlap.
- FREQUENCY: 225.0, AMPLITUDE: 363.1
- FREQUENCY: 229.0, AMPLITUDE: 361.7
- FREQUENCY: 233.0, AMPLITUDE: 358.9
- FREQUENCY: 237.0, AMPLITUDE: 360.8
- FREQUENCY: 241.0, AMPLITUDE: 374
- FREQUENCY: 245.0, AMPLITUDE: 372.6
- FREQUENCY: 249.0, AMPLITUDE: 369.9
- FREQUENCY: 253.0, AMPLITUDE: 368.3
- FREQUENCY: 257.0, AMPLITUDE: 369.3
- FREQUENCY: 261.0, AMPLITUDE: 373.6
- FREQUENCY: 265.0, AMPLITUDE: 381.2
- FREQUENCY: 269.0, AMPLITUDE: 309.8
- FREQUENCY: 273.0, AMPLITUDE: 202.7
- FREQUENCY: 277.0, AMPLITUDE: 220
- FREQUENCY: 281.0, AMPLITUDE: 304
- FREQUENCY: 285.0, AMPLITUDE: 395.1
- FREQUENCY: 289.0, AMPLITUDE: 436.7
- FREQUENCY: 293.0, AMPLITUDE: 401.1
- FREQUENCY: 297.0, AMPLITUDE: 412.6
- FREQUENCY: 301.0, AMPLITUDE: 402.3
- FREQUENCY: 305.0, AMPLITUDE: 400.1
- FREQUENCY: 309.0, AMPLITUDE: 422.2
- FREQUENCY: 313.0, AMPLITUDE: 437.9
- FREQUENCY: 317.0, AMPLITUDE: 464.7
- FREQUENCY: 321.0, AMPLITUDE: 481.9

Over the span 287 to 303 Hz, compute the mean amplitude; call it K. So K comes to 413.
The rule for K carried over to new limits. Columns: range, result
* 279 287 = 350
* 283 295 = 411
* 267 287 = 286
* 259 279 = 297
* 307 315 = 430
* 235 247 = 369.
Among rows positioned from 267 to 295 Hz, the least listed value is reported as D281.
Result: 202.7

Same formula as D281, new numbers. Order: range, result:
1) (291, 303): 401.1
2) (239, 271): 309.8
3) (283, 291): 395.1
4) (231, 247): 358.9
